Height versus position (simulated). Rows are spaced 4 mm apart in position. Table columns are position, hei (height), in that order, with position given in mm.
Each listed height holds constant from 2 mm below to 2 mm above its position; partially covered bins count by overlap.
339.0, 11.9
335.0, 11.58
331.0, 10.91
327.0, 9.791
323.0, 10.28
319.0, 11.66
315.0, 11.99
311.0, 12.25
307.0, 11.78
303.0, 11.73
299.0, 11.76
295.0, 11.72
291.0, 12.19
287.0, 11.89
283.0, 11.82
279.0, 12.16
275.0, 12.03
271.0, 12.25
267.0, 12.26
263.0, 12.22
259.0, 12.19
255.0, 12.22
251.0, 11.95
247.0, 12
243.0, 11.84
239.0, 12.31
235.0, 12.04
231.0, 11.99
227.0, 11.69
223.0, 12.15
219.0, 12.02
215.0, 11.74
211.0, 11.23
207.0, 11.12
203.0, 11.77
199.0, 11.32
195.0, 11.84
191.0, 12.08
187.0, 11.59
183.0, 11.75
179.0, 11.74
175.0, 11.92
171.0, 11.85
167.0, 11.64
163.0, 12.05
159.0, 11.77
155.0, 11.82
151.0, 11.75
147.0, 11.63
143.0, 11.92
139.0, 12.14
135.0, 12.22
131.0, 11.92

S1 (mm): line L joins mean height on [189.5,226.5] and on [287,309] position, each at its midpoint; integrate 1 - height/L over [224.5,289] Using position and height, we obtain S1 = -1.5 mm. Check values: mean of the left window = 11.7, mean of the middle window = 12.1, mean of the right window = 11.8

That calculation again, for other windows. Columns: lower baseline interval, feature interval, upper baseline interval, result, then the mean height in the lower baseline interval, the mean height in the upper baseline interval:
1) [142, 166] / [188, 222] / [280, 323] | 0.5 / 11.8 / 11.8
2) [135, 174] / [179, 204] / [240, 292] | 0.4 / 11.9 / 12.1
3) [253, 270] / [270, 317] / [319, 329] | -2.9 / 12.2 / 10.4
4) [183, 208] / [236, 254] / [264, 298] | -0.2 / 11.7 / 12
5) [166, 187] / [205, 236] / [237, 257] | 0.6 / 11.8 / 12.1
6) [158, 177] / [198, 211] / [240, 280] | 0.6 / 11.8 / 12.1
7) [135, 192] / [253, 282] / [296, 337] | -1.6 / 11.8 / 11.4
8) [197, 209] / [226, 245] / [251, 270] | -0.2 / 11.4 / 12.2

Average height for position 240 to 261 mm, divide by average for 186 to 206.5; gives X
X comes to 1.03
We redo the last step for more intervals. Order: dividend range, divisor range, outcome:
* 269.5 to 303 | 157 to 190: 1.01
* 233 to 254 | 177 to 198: 1.02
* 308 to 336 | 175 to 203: 0.96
